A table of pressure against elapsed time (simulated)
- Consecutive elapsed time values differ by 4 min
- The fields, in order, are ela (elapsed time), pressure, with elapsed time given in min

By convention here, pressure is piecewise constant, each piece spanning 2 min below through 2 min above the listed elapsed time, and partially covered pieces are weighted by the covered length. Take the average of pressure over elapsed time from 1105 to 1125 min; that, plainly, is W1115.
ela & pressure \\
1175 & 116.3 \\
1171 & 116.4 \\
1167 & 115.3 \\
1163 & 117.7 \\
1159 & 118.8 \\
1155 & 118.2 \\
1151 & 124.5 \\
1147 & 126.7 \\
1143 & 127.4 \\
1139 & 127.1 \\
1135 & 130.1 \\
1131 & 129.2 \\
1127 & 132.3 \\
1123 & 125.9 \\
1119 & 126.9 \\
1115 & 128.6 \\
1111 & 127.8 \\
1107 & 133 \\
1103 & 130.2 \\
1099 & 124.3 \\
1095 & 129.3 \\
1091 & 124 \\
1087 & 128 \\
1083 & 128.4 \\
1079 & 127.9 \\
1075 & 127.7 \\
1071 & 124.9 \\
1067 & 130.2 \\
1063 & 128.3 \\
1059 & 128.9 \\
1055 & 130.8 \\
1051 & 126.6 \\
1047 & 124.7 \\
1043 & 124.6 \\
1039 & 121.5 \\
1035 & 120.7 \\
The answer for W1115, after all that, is 128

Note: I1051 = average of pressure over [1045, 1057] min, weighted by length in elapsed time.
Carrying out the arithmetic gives 127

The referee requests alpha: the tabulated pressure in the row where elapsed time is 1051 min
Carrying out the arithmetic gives 126.6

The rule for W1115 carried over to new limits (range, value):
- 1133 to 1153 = 127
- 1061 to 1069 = 129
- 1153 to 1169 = 118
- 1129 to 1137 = 130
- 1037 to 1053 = 124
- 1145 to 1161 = 122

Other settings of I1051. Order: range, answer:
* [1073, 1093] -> 127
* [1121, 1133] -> 129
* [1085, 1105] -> 127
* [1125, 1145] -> 129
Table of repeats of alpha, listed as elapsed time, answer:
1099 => 124.3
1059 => 128.9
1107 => 133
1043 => 124.6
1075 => 127.7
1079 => 127.9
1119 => 126.9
